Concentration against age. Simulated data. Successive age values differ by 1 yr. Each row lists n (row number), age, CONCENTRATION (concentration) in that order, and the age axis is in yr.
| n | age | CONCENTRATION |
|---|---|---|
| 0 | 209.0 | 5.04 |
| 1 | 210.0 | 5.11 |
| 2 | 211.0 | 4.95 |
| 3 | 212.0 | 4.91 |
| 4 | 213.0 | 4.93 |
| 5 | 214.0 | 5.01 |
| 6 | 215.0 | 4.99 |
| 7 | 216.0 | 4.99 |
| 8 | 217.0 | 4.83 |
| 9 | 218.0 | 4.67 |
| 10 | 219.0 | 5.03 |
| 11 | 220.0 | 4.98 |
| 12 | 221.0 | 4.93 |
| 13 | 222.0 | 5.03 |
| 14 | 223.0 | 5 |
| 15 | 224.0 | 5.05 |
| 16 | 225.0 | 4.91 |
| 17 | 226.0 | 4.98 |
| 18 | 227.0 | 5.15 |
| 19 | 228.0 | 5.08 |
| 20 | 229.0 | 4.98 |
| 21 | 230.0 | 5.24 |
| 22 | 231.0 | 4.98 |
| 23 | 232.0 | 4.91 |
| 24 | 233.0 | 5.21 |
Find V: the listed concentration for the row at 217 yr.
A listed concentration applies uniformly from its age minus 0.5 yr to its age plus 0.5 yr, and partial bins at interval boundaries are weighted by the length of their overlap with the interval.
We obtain 4.83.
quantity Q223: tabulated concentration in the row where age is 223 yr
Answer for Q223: 5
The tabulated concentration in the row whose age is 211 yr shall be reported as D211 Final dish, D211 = 4.95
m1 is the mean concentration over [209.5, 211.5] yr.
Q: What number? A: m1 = 5.03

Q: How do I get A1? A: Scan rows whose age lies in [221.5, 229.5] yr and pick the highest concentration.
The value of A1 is 5.15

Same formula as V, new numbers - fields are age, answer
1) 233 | 5.21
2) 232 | 4.91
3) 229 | 4.98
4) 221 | 4.93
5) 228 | 5.08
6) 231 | 4.98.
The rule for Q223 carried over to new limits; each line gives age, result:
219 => 5.03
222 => 5.03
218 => 4.67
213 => 4.93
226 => 4.98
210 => 5.11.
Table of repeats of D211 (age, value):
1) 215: 4.99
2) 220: 4.98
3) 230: 5.24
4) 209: 5.04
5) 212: 4.91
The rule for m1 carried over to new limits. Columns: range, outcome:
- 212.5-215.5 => 4.98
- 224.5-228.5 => 5.03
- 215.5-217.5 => 4.91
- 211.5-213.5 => 4.92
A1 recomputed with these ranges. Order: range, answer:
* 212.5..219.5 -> 5.03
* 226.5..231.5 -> 5.24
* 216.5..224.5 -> 5.05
